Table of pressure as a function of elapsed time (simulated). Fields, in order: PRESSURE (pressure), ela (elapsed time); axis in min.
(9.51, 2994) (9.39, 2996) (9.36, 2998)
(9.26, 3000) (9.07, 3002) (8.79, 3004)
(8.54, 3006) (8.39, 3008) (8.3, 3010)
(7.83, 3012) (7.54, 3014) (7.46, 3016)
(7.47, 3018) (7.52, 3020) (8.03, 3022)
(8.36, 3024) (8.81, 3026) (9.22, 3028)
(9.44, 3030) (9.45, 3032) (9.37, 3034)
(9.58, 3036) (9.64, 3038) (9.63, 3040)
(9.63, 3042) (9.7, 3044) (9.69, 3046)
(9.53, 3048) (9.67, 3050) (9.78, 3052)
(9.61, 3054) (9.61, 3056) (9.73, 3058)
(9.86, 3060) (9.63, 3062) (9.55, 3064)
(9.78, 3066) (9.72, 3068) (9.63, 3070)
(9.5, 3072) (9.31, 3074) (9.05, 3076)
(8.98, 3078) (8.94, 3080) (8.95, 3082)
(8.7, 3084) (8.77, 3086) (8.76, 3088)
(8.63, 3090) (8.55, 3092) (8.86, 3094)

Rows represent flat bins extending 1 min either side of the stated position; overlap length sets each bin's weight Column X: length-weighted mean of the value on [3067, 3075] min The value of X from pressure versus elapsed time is 9.54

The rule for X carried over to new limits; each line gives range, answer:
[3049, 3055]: 9.69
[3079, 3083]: 8.95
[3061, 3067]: 9.65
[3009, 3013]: 8.07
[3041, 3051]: 9.64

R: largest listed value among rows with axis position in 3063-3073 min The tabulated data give 9.78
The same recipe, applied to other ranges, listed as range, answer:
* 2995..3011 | 9.39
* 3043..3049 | 9.7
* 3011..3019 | 7.83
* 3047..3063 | 9.86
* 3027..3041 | 9.64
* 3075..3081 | 9.05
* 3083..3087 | 8.77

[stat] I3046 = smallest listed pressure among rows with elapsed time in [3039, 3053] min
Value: 9.53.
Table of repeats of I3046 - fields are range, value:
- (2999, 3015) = 7.54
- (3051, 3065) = 9.55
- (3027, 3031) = 9.22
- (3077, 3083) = 8.94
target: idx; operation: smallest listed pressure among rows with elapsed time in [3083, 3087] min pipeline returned 8.7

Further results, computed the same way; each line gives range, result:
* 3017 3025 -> 7.47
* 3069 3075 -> 9.31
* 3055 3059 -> 9.61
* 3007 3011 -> 8.3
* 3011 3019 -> 7.46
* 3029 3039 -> 9.37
